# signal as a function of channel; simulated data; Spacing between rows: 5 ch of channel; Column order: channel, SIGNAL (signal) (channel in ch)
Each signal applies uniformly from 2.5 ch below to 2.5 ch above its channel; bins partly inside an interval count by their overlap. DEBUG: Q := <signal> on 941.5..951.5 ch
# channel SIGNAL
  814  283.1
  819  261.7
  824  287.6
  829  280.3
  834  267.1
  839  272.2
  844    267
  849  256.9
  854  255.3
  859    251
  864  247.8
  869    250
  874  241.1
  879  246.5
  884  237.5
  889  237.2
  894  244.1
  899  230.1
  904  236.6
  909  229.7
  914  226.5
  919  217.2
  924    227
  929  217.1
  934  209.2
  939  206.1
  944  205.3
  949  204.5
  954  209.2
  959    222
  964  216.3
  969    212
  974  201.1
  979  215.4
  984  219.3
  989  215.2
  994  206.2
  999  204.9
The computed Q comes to 205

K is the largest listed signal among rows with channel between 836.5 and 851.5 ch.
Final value 272.2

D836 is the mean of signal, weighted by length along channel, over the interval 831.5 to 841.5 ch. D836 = 270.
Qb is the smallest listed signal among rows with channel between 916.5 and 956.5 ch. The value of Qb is 204.5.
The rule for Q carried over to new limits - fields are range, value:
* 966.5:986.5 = 212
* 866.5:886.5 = 244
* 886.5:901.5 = 237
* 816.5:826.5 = 275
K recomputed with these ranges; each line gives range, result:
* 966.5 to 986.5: 219.3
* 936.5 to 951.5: 206.1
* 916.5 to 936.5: 227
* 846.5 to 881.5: 256.9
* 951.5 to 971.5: 222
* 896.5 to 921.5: 236.6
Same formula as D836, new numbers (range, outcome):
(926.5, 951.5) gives 208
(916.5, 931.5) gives 220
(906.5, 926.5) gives 225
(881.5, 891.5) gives 237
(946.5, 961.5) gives 212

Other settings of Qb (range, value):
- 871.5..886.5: 237.5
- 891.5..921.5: 217.2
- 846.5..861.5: 251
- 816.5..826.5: 261.7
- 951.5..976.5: 201.1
